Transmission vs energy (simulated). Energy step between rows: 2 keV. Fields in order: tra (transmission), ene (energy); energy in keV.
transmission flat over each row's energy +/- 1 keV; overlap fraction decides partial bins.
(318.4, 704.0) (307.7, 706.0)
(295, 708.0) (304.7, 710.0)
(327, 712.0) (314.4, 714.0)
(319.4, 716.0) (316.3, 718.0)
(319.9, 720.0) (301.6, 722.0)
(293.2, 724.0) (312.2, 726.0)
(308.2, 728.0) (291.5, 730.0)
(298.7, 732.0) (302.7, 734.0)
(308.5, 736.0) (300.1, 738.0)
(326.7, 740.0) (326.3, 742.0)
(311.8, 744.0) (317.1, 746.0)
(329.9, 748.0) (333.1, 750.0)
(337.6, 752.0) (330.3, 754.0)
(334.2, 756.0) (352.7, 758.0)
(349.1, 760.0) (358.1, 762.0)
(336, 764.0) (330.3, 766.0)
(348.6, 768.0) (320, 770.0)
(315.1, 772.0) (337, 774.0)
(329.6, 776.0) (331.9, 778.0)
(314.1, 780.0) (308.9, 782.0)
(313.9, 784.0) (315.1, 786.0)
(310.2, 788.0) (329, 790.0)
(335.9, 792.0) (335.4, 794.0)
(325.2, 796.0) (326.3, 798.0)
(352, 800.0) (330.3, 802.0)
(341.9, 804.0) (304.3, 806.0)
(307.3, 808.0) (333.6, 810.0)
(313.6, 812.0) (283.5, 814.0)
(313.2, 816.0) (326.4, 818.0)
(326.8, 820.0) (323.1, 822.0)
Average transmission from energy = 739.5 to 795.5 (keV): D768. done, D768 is 329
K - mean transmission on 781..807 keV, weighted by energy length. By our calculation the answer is 325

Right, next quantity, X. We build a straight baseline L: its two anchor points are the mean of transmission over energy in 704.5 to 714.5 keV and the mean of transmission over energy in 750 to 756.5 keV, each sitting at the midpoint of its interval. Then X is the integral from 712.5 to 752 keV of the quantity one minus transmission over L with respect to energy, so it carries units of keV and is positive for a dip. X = 1.15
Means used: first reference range 310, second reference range 334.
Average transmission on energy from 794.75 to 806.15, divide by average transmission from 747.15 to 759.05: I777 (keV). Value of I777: 0.99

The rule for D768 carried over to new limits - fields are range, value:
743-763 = 335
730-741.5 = 307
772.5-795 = 324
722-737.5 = 302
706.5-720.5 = 313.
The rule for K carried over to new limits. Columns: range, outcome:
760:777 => 335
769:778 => 326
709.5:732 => 309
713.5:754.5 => 314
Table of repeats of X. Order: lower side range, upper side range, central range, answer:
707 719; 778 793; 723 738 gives 0.6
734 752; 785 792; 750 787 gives -1.3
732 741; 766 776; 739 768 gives -1.4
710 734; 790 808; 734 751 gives -0.2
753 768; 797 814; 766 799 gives 0.8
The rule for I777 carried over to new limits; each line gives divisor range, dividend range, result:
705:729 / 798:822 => 1.04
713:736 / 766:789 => 1.05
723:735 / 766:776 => 1.10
